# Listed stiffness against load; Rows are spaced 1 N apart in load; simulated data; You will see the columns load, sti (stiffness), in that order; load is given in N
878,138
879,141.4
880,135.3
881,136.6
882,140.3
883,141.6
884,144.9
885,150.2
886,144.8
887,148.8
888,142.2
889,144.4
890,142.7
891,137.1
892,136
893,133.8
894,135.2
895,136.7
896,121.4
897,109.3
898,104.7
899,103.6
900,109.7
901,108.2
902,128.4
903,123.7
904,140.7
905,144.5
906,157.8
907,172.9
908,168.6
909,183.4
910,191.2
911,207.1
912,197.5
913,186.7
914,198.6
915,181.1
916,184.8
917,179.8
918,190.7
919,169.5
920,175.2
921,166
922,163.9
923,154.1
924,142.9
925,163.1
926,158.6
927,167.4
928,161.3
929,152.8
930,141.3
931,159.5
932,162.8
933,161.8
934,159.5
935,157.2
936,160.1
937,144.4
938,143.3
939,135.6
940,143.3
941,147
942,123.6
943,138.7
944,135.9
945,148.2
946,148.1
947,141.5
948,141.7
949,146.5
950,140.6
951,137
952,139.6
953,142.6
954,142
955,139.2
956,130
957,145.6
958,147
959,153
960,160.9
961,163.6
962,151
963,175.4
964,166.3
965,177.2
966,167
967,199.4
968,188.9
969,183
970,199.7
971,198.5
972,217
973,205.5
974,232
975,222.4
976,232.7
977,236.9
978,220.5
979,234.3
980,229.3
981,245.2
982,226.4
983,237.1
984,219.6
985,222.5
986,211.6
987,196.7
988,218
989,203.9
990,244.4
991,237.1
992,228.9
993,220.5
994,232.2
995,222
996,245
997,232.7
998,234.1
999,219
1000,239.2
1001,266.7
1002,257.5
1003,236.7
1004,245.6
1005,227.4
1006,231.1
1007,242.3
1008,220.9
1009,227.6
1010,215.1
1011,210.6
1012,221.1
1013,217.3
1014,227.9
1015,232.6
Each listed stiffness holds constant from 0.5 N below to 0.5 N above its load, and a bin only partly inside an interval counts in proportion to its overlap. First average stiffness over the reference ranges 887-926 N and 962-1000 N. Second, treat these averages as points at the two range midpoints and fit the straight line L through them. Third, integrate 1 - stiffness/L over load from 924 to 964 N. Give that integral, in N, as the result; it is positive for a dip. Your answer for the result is 7.6 N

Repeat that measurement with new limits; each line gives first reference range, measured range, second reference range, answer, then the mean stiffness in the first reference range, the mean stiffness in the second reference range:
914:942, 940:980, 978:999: 5.4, 160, 227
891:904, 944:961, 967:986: 4.0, 122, 219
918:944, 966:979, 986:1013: -0.7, 154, 229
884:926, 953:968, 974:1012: 3.2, 153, 229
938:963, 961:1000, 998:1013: -4.4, 144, 232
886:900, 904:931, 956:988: -3.6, 130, 198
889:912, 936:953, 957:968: 1.9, 142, 166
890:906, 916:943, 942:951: -4.3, 126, 141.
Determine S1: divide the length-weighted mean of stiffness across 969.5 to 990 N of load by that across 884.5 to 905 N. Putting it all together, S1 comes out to 1.7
